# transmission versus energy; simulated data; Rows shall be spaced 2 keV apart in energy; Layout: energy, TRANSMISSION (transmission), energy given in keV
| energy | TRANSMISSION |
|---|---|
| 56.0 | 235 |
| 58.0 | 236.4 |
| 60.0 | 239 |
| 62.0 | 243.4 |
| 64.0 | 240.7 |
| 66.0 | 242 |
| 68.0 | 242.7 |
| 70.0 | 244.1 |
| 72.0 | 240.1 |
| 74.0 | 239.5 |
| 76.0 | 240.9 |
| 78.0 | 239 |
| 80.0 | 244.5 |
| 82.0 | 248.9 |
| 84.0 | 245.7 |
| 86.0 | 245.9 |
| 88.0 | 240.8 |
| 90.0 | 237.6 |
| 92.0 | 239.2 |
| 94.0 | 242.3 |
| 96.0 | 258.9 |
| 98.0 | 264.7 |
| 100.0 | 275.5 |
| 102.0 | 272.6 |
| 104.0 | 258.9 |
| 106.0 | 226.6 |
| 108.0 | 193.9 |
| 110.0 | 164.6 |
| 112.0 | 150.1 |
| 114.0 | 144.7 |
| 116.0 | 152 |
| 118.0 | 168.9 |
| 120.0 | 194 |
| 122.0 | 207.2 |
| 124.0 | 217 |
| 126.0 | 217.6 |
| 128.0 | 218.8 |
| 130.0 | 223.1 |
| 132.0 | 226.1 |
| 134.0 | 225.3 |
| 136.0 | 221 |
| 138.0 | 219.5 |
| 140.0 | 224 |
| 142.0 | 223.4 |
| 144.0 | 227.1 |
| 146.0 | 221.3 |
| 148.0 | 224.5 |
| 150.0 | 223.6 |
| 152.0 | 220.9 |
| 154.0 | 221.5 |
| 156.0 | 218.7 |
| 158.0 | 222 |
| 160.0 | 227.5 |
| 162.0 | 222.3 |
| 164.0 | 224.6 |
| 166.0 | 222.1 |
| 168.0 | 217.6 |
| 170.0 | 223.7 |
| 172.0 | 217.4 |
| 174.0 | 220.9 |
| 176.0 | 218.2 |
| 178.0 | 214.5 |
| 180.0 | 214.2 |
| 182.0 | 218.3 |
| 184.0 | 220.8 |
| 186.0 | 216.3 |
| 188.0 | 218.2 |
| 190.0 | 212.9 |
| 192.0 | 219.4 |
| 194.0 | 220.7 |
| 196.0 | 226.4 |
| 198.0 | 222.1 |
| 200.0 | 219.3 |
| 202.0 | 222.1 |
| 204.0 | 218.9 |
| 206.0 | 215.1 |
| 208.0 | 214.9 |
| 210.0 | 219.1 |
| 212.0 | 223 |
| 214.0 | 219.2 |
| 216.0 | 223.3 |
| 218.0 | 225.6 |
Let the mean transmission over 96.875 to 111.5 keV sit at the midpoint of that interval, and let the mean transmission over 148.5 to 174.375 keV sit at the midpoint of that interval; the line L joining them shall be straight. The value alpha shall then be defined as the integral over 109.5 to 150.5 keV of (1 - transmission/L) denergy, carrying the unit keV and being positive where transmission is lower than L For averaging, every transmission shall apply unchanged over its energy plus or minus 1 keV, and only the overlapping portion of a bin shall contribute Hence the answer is 4.2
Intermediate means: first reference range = 234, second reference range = 222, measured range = 205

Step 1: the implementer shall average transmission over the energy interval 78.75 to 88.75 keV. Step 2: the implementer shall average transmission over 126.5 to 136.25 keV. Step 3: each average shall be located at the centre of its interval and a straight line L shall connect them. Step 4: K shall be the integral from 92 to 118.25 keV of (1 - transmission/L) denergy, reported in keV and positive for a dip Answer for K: 2.2 keV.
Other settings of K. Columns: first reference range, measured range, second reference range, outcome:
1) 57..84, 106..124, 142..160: 4.2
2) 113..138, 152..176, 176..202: -1.1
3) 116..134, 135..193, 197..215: -2.1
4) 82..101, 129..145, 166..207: 0.8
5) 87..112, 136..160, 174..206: 0.4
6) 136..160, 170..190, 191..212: 0.3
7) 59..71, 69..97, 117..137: -1.2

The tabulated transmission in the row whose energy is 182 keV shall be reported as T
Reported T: 218.3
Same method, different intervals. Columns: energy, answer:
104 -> 258.9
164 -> 224.6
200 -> 219.3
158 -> 222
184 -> 220.8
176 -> 218.2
